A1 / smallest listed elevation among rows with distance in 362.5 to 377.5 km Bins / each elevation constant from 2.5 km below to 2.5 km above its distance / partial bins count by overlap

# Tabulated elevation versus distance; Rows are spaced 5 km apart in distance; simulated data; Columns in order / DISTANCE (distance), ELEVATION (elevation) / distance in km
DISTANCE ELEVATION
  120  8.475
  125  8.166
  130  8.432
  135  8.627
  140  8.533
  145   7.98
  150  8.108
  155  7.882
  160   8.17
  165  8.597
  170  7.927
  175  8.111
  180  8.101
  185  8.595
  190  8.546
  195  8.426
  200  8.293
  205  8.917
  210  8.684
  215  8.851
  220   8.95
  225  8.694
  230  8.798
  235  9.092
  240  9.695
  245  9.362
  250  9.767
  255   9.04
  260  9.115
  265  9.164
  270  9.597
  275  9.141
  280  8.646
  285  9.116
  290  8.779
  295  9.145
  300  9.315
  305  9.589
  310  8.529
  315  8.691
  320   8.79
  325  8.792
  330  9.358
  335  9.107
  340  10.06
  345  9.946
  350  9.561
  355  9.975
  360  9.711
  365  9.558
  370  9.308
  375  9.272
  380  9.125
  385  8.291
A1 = 9.272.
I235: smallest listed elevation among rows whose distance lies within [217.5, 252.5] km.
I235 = 8.694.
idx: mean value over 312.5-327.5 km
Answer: 8.76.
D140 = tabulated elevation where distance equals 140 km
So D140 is 8.533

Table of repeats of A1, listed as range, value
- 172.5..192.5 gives 8.101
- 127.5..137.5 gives 8.432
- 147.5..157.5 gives 7.882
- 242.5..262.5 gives 9.04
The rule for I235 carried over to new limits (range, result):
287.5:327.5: 8.529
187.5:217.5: 8.293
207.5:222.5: 8.684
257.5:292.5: 8.646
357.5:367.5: 9.558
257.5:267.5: 9.115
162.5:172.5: 7.927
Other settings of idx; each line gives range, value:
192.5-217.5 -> 8.63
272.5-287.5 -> 8.97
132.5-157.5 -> 8.23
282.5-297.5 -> 9.01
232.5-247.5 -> 9.38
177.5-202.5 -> 8.39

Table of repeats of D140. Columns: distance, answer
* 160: 8.17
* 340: 10.06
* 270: 9.597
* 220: 8.95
